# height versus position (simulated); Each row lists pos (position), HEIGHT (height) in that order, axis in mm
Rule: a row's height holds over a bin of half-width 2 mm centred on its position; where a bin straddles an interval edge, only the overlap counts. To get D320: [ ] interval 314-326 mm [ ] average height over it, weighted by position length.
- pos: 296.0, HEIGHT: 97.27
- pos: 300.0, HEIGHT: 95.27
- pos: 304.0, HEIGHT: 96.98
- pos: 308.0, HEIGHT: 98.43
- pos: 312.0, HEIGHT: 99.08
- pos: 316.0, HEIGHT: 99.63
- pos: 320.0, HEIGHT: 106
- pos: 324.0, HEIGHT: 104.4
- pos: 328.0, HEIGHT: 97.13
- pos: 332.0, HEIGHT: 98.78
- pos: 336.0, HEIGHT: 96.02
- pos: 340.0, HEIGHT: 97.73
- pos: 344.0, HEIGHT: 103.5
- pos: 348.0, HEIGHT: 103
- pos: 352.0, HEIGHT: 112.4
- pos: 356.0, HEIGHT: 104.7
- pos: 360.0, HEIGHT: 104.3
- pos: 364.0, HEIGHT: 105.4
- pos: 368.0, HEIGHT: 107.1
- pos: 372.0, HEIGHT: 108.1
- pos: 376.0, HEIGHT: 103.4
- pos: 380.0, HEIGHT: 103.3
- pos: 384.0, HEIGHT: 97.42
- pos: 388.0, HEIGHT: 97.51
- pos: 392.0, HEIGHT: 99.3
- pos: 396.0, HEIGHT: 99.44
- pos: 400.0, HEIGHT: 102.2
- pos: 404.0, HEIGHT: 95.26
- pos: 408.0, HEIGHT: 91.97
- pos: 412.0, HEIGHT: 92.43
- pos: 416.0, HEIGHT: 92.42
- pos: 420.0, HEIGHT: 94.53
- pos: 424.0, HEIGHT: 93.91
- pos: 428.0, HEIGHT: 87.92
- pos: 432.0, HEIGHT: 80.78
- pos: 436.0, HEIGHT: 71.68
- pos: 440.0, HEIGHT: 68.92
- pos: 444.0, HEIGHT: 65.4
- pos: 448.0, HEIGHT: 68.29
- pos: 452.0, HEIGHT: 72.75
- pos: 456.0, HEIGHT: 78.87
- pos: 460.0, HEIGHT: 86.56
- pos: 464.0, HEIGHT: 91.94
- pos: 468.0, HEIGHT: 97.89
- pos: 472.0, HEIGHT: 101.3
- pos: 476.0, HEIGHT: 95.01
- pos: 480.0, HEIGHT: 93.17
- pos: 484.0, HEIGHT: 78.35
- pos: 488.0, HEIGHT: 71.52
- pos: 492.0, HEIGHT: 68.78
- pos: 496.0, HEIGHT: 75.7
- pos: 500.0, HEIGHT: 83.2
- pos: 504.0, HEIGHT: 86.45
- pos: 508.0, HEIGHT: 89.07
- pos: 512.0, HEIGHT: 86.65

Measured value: 103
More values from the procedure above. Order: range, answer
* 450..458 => 75.8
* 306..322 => 101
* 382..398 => 98.4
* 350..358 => 109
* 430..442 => 73.8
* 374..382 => 103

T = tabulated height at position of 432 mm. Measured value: 80.78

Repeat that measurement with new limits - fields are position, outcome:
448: 68.29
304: 96.98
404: 95.26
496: 75.7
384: 97.42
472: 101.3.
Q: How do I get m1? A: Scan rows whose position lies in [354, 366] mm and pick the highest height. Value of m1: 105.4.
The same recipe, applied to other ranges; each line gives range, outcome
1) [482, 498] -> 78.35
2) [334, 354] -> 112.4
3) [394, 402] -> 102.2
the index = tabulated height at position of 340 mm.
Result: 97.73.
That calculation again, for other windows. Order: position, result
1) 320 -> 106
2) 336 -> 96.02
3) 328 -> 97.13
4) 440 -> 68.92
